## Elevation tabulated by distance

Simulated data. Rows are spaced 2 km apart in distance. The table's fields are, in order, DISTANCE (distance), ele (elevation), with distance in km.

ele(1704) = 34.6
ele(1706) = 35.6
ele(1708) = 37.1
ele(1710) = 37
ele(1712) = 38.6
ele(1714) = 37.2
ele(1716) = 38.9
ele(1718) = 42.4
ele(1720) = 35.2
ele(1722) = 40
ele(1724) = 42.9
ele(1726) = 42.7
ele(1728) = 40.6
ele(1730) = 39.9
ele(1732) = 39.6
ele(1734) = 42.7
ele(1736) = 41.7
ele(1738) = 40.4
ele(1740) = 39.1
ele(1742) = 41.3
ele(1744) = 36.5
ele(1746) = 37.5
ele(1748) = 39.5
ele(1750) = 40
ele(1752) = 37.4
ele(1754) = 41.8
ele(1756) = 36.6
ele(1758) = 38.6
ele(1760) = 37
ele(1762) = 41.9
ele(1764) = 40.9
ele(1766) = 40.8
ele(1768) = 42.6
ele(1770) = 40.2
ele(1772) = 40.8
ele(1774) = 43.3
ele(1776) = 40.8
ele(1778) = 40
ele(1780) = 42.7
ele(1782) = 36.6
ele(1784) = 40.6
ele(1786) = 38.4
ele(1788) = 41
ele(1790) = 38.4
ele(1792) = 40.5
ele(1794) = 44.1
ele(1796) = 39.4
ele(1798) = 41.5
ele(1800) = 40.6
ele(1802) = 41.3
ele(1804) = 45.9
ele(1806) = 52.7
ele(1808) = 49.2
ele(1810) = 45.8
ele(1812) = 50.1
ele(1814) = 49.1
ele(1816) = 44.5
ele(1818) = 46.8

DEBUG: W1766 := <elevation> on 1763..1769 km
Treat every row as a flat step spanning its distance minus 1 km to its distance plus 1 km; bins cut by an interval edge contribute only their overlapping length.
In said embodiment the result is 41.4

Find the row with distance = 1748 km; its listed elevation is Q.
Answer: 39.5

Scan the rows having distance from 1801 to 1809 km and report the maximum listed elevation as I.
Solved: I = 52.7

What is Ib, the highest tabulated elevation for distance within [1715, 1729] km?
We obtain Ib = 42.9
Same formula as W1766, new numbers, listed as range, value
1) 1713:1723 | 38.7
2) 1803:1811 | 48.4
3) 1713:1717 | 38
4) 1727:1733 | 40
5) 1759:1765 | 39.9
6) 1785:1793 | 39.6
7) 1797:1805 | 42.3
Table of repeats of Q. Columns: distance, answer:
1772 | 40.8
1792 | 40.5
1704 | 34.6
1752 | 37.4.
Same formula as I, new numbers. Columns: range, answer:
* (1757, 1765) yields 41.9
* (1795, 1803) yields 41.5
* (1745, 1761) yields 41.8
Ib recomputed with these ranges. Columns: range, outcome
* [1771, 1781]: 43.3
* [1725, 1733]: 42.7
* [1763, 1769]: 42.6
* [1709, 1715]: 38.6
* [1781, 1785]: 40.6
